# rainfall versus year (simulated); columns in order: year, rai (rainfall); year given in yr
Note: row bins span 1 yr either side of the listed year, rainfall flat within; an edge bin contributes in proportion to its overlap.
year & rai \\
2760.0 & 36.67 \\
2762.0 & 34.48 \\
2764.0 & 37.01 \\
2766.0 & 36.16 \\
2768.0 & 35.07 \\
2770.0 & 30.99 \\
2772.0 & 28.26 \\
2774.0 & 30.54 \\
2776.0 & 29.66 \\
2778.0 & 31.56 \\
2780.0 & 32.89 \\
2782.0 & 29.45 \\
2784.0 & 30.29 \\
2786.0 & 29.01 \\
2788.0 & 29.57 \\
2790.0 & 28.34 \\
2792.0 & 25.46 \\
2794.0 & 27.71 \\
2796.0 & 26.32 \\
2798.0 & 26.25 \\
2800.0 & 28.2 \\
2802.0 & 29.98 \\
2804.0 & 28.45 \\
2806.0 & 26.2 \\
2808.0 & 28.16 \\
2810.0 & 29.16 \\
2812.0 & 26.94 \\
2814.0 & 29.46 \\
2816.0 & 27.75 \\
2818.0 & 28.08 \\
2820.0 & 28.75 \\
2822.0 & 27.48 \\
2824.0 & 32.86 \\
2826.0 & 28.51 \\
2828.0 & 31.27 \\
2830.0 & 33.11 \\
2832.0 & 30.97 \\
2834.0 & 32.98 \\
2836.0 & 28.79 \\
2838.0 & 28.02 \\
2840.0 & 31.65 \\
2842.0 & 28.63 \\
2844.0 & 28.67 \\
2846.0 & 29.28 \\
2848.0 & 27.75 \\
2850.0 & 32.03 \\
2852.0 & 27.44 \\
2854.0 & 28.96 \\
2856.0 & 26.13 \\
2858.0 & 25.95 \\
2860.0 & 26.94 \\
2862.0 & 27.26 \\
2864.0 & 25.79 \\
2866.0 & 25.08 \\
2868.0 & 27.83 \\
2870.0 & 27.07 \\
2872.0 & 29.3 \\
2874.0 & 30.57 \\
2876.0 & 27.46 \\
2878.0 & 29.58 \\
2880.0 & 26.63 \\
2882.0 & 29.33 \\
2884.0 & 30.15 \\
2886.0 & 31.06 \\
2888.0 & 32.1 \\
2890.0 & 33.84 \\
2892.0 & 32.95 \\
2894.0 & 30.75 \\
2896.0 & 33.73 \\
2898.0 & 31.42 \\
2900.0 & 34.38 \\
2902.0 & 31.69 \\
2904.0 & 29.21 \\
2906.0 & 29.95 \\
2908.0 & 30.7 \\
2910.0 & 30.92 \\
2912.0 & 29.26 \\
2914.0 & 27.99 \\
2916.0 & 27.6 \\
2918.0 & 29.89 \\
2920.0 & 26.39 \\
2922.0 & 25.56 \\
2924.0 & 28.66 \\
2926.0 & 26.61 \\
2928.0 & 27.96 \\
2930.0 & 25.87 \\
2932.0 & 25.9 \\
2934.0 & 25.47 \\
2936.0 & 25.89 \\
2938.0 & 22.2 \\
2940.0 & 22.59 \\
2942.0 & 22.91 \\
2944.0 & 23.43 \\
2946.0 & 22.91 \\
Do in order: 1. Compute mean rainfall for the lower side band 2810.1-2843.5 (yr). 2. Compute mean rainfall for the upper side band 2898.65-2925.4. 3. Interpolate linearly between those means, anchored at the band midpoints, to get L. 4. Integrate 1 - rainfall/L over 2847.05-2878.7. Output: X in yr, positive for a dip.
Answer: 1.9 yr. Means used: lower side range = 29.7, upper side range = 29.4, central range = 27.8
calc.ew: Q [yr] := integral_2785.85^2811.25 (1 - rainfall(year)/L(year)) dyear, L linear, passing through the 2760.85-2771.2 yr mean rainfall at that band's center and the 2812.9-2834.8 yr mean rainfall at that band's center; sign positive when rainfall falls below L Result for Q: 3.3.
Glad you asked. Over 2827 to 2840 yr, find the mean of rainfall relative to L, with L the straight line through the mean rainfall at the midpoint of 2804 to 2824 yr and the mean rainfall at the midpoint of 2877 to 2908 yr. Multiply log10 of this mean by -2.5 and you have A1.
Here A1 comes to -0.07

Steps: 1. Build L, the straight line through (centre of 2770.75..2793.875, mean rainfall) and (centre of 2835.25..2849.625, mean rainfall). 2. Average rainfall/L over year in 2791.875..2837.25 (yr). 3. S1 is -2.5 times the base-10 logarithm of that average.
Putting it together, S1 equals 0.02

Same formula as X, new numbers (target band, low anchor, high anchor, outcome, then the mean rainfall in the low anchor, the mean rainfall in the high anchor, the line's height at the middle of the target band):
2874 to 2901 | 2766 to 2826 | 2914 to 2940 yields -3.75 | 29.2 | 26.4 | 27.2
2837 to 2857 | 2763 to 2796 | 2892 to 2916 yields 1.23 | 30.6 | 30.9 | 30.7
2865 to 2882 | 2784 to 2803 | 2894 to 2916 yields 1.11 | 28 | 30.8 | 30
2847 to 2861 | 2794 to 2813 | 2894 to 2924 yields 0.43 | 27.7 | 29.9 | 28.8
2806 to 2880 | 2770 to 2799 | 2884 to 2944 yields 0.41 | 29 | 28.7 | 28.9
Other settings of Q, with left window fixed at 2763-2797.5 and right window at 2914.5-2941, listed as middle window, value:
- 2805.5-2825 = 0.59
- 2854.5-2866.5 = 0.76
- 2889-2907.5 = -3.34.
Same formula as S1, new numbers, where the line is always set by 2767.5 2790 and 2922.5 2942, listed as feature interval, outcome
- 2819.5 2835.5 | -0.067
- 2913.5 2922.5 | -0.064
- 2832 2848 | -0.044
